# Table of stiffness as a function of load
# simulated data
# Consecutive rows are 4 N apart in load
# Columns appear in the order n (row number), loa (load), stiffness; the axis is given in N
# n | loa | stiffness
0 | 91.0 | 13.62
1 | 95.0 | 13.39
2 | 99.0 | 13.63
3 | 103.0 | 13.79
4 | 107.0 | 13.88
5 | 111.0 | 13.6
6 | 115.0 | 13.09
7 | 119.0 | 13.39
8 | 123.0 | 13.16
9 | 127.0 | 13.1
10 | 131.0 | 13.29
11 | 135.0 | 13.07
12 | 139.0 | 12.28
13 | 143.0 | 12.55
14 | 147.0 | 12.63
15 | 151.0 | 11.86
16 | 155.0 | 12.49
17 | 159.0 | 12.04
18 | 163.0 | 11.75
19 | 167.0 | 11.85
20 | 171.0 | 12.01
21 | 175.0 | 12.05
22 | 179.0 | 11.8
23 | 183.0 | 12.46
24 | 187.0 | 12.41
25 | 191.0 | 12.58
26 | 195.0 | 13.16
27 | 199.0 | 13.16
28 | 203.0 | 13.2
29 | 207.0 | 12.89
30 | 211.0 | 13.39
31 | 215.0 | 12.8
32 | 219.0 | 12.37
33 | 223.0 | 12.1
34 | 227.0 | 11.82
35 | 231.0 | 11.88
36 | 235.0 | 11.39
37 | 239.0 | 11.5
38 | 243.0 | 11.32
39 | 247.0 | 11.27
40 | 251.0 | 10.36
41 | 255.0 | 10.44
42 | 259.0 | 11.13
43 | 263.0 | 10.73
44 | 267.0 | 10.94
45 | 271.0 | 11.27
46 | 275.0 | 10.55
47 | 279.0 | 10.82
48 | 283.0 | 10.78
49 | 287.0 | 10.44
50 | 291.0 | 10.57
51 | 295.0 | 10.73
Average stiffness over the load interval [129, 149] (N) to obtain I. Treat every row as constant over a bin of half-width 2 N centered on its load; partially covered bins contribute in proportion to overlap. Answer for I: 12.8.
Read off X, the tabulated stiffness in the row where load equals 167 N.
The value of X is 11.85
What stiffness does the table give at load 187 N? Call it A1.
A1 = 12.41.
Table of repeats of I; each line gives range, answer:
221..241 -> 11.7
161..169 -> 11.8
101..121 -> 13.6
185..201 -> 12.8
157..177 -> 11.9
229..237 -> 11.6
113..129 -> 13.2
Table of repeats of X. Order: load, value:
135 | 13.07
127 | 13.1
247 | 11.27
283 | 10.78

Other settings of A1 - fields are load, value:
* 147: 12.63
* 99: 13.63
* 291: 10.57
